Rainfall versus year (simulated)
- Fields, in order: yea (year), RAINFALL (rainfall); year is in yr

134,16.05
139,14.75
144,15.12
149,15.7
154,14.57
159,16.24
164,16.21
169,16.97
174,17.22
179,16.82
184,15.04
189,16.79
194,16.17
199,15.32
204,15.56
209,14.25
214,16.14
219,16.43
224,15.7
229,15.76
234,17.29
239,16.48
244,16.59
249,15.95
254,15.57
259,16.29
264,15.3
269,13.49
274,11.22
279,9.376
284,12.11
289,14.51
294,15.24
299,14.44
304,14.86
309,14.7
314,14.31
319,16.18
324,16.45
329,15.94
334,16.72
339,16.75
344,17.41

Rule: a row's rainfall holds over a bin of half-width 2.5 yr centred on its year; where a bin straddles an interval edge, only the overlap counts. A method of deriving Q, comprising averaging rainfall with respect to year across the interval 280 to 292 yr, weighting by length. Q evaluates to 12.9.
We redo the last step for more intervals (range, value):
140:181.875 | 16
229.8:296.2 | 14.6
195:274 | 15.6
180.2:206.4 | 15.8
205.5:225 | 15.6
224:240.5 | 16.4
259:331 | 14.2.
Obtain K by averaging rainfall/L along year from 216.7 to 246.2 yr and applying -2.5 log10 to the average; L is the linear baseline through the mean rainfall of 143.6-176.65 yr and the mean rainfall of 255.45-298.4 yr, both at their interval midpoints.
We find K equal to -0.131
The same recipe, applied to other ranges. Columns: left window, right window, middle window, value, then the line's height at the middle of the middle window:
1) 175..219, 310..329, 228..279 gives 0.05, 15.7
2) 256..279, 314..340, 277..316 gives 0.09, 14.9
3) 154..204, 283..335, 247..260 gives -0.02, 15.6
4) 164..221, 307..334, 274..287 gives 0.39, 15.8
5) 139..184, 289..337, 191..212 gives 0.03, 15.8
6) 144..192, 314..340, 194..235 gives 0.02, 16.1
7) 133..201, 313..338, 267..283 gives 0.37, 16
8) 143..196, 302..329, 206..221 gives 0.02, 15.9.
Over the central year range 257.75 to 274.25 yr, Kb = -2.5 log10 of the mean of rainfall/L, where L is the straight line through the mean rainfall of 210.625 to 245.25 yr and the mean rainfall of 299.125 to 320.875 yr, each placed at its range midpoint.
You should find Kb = 0.10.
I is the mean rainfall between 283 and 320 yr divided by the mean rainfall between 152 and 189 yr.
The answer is 0.90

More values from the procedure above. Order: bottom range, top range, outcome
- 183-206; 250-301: 0.87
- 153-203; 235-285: 0.89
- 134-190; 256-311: 0.87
